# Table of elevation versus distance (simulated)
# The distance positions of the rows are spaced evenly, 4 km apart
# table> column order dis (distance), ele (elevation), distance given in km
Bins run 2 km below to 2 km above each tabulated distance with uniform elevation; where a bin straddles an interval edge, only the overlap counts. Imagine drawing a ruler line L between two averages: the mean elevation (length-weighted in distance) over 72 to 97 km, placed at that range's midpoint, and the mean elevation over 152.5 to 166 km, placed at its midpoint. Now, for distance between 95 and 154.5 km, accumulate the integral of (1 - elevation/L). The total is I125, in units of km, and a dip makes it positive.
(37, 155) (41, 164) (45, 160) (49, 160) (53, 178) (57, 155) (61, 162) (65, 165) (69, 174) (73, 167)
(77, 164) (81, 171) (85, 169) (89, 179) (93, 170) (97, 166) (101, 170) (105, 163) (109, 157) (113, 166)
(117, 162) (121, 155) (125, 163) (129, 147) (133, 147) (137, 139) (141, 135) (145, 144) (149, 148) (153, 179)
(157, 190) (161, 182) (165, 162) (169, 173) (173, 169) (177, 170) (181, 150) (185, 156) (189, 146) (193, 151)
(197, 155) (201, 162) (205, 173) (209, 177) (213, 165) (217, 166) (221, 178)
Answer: 6.5 km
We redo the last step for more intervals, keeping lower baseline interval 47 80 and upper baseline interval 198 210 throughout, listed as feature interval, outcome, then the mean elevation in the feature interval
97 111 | 0.2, 164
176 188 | 0.8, 157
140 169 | 0.6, 165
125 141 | 2.1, 146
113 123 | 0.4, 160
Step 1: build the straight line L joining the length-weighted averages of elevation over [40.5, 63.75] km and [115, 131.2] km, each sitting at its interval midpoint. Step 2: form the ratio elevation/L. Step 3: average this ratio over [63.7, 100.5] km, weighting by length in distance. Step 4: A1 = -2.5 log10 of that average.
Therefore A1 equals -0.06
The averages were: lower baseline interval 163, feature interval 170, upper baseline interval 157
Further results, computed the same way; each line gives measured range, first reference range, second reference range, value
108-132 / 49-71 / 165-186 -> 0.05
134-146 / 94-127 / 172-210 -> 0.16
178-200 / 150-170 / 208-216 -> 0.13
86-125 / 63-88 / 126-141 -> -0.06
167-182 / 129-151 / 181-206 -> -0.10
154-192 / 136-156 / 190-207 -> -0.07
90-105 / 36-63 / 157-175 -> -0.01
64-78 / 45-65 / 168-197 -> -0.03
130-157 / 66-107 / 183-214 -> 0.09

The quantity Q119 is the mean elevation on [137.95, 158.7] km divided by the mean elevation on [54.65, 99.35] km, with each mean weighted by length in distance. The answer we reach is 0.94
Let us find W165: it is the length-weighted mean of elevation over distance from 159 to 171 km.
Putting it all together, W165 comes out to 172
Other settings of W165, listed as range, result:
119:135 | 153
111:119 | 164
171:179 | 170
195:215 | 166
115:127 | 160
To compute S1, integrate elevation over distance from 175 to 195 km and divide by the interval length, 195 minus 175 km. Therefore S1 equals 155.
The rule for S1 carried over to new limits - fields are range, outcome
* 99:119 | 164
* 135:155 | 149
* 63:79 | 168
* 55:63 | 158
